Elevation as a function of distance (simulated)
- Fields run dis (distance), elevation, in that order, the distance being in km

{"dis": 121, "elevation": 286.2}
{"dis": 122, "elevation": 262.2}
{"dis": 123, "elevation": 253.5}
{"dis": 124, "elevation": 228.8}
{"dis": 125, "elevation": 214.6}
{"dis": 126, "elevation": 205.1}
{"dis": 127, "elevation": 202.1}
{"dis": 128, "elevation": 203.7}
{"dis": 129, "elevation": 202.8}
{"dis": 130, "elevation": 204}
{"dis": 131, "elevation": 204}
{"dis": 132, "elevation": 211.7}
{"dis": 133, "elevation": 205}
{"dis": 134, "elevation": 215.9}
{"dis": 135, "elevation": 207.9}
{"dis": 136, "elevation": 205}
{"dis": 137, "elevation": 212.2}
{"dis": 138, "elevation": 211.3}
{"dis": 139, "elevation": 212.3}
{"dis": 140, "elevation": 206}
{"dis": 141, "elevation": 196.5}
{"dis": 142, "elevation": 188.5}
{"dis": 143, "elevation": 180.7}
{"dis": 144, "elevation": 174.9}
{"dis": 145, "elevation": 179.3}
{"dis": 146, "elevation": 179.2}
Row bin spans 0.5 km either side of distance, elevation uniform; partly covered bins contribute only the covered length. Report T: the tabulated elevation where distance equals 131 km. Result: 204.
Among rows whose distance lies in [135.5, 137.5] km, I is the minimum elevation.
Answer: 205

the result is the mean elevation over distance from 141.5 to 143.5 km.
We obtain 185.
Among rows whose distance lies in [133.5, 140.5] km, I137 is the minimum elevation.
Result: 205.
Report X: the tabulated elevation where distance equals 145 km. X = 179.3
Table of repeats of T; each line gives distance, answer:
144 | 174.9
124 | 228.8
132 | 211.7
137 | 212.2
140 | 206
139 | 212.3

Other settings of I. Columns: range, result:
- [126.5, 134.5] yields 202.1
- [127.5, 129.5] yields 202.8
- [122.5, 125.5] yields 214.6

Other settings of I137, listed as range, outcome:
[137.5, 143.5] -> 180.7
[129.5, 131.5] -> 204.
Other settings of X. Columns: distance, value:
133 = 205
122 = 262.2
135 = 207.9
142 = 188.5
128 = 203.7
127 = 202.1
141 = 196.5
